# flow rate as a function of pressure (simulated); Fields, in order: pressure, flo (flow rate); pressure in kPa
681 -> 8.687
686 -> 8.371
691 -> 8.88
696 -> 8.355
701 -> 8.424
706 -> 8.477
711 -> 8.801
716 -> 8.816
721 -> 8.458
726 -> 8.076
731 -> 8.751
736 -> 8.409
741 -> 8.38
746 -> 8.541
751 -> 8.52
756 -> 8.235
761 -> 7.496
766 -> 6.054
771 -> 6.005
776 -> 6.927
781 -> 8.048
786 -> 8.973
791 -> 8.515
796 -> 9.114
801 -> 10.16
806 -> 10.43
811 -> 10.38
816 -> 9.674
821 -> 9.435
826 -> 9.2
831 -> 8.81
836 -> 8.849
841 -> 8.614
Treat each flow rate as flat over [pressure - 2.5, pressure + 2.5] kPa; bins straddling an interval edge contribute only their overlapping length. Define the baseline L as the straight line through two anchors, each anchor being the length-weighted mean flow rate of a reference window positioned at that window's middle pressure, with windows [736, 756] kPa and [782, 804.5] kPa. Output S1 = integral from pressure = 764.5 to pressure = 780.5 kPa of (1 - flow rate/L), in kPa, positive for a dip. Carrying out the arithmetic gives 4.1 kPa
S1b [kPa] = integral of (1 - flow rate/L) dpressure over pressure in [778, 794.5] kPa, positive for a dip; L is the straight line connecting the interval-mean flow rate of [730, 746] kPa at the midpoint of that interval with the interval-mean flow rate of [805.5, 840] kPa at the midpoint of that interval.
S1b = 1.0 kPa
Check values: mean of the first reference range 8.5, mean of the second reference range 9.45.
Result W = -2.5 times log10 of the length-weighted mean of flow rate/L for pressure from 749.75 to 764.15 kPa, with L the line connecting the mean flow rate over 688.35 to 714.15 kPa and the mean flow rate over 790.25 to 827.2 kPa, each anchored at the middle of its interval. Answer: 0.15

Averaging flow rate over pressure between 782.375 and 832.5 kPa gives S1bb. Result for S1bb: 9.45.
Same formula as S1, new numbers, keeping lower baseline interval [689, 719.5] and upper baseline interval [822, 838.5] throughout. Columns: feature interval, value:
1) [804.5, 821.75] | -2.1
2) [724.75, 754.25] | 0.9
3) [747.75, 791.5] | 5.9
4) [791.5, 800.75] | -0.4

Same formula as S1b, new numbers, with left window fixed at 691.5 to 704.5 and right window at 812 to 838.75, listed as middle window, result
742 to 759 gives 0.8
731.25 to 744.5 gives 0.4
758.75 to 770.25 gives 2.9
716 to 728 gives 0.3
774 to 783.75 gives 1.5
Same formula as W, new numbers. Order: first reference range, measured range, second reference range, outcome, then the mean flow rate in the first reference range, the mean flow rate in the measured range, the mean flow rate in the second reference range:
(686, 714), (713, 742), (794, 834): 0.04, 8.57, 8.49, 9.65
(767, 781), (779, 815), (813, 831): -0.18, 6.7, 9.41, 9.38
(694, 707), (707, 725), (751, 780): -0.07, 8.41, 8.62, 7.14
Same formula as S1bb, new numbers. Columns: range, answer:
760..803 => 7.91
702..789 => 8.07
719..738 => 8.42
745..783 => 7.43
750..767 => 7.63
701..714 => 8.6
